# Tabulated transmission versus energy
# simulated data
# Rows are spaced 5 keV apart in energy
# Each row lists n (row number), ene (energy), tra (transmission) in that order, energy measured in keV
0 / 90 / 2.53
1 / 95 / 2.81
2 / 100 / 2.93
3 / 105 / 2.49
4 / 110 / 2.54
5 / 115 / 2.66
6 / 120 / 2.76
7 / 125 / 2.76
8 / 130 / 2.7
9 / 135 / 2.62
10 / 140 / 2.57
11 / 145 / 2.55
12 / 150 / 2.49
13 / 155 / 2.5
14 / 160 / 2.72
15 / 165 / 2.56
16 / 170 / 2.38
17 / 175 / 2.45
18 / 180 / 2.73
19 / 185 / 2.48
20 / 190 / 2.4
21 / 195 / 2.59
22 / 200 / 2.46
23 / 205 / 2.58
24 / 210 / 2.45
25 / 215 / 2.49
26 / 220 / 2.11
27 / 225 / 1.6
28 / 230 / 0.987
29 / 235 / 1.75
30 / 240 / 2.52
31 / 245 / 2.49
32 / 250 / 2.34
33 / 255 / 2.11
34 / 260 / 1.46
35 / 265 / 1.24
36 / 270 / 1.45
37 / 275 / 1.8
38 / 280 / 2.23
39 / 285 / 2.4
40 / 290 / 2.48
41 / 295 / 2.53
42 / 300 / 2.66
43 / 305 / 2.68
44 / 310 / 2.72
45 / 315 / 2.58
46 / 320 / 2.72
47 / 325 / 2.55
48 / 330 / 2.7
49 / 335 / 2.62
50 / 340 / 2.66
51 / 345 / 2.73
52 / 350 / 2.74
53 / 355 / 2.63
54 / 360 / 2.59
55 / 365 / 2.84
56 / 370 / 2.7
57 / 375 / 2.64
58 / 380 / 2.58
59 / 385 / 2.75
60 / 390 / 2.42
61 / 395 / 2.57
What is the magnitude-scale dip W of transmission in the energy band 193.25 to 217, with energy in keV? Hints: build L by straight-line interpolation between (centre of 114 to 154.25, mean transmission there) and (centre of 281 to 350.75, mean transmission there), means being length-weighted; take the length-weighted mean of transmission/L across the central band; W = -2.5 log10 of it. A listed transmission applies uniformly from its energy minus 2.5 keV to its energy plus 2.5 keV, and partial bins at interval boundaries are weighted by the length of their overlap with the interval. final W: 0.05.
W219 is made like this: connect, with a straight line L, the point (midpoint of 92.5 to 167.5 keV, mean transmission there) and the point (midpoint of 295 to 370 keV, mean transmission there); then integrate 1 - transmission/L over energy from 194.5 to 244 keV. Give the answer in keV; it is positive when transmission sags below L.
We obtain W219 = 9.5 keV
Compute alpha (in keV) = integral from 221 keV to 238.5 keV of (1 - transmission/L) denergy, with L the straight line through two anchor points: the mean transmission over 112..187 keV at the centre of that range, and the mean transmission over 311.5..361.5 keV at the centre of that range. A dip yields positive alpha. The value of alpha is 7.06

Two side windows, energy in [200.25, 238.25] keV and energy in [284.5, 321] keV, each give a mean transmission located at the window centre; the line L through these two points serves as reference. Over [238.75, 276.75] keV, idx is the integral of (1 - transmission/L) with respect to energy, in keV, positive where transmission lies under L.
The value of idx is 6.1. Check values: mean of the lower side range 2.03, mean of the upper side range 2.6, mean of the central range 1.91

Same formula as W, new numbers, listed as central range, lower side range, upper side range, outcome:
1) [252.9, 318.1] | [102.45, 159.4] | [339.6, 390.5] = 0.210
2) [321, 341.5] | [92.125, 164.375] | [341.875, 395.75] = 0.007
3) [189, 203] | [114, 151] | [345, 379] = 0.068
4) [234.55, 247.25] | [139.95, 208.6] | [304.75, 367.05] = 0.114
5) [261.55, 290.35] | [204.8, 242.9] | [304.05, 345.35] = 0.252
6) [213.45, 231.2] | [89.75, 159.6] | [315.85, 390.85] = 0.409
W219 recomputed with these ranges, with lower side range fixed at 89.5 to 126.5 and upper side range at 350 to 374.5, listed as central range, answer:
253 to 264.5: 4.3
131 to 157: 1.3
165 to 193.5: 2.0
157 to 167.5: 0.2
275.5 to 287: 2.0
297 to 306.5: 0.1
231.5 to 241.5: 2.6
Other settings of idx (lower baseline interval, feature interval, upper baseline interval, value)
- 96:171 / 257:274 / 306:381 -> 7.8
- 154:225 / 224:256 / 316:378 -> 6.9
